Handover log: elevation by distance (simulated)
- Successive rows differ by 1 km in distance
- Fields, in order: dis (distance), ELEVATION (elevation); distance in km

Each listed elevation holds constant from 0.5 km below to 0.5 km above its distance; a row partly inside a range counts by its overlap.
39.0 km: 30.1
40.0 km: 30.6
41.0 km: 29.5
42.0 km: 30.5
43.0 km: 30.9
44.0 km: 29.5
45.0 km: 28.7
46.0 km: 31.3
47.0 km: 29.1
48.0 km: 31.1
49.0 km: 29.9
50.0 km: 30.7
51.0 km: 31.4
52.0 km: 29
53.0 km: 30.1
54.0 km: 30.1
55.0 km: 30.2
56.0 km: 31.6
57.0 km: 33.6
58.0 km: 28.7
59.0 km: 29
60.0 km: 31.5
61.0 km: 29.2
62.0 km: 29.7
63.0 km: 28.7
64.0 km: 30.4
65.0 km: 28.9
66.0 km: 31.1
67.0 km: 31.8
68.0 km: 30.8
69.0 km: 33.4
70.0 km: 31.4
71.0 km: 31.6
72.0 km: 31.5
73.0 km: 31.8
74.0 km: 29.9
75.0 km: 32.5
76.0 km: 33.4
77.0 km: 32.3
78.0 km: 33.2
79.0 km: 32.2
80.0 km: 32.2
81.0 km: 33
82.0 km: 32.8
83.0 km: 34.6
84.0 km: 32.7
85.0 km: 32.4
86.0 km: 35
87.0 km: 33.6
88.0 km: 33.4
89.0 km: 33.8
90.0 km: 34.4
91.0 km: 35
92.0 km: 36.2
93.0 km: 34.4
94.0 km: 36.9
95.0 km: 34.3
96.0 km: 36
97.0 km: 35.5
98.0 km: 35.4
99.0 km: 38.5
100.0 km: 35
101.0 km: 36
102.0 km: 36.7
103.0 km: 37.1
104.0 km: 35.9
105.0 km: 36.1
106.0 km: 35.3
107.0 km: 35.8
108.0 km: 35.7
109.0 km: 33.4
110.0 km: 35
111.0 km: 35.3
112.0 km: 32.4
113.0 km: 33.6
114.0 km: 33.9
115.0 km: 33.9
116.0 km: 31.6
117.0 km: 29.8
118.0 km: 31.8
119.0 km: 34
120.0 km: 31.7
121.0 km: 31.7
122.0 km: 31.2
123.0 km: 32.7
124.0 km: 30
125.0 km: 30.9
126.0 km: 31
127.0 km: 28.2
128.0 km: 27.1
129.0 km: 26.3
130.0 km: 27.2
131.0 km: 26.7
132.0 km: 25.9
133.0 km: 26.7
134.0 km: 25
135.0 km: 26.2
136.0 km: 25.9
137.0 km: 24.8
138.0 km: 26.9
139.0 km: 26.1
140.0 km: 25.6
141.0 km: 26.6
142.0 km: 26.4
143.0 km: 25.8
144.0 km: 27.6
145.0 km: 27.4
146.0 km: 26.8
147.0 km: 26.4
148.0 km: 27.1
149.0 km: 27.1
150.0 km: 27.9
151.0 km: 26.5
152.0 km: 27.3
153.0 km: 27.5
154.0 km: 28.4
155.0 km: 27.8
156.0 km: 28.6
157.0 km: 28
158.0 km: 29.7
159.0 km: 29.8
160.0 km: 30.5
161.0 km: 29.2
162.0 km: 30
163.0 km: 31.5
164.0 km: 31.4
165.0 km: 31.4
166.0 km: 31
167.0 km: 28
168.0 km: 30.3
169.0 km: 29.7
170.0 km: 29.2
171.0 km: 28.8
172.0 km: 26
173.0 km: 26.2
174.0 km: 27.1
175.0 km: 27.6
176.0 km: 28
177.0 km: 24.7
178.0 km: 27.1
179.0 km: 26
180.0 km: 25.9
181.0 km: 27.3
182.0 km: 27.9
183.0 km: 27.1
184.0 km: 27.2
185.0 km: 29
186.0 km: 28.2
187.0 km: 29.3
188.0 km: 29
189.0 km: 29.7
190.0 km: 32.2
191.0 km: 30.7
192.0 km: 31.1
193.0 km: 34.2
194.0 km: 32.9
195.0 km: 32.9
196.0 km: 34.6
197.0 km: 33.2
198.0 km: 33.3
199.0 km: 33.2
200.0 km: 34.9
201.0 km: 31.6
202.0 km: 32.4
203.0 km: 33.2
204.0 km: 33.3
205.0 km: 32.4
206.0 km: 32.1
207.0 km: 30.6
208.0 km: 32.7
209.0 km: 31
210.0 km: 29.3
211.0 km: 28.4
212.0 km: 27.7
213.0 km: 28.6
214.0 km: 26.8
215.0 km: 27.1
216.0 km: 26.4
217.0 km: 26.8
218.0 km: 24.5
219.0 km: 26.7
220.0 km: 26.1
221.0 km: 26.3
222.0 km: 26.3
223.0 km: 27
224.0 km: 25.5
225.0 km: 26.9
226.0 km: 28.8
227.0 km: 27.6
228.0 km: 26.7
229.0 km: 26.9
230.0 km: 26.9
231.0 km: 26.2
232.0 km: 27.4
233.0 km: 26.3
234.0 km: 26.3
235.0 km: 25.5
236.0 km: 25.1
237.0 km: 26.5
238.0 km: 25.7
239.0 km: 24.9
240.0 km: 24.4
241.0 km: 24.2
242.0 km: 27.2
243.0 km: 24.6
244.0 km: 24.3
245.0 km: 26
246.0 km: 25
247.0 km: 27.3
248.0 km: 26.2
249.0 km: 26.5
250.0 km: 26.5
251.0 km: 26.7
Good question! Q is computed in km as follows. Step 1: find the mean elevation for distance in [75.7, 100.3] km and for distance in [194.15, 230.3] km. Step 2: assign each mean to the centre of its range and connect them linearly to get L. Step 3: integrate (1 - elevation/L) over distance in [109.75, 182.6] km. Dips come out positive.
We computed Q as 7.6 km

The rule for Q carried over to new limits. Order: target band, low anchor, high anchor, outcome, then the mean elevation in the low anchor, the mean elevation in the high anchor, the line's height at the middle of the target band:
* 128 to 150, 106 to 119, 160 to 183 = 3.4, 33.6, 28.4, 31.3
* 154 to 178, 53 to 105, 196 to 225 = 1.5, 32.9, 29.6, 30.7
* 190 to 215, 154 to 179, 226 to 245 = -3.9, 28.8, 26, 27.3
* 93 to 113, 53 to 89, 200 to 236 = -3.0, 31.7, 28.3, 30.9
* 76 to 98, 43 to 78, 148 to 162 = -2.9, 30.7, 28.3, 30.1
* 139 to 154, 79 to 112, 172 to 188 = 1.7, 34.8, 27.3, 30.3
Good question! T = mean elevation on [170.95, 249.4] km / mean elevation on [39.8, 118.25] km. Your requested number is 0.87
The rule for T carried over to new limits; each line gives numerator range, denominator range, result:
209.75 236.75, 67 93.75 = 0.81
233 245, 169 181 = 0.94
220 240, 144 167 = 0.92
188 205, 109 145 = 1.11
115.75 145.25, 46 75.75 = 0.92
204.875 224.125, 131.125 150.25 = 1.06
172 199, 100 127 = 0.88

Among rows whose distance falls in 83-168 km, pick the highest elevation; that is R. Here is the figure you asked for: 38.5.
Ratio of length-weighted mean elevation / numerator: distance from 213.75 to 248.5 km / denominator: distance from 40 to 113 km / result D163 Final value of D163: 0.8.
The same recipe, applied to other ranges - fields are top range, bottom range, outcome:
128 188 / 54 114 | 0.83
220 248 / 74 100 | 0.77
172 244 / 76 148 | 0.90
